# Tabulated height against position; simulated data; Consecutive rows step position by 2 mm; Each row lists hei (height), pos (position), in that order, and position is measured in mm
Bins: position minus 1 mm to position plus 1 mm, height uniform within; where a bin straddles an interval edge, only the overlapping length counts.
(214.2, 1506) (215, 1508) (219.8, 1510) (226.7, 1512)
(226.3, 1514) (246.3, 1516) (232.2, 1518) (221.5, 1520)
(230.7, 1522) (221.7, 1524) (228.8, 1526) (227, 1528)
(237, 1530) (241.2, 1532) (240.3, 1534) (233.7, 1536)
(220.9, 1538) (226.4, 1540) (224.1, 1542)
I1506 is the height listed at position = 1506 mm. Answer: 214.2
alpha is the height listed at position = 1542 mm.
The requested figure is 224.1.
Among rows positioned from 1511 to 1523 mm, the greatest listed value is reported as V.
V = 246.3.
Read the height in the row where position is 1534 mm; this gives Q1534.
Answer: 240.3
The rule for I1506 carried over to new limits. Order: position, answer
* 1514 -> 226.3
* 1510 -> 219.8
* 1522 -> 230.7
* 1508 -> 215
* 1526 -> 228.8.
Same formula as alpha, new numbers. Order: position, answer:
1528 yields 227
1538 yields 220.9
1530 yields 237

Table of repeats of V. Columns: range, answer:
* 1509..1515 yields 226.7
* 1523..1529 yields 228.8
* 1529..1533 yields 241.2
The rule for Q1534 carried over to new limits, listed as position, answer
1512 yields 226.7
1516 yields 246.3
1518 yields 232.2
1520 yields 221.5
